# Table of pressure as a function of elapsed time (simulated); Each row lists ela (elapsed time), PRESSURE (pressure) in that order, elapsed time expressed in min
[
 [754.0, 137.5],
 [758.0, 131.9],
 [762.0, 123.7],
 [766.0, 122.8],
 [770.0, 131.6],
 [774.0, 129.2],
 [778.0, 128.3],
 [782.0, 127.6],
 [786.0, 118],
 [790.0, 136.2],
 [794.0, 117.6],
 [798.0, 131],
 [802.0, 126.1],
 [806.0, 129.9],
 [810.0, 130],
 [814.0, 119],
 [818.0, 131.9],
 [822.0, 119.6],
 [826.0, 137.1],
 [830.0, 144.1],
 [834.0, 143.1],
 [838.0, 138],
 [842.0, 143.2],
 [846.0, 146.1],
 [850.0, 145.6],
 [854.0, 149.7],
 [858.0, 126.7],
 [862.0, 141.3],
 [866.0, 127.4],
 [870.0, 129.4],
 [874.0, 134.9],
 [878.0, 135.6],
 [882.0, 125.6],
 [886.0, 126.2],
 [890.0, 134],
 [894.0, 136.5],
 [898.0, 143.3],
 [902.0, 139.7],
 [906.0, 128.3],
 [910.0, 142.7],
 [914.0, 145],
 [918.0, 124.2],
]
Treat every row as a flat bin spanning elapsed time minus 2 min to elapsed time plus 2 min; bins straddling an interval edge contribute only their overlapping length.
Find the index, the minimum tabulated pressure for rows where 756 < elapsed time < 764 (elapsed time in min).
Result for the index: 123.7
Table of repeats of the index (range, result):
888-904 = 134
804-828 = 119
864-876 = 127.4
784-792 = 118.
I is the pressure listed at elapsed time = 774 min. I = 129.2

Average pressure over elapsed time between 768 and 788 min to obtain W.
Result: 127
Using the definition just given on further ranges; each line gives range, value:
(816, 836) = 135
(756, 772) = 128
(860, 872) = 133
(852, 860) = 138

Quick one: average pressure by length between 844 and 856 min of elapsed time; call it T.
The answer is 147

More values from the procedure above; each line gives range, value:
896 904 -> 142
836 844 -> 141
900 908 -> 134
